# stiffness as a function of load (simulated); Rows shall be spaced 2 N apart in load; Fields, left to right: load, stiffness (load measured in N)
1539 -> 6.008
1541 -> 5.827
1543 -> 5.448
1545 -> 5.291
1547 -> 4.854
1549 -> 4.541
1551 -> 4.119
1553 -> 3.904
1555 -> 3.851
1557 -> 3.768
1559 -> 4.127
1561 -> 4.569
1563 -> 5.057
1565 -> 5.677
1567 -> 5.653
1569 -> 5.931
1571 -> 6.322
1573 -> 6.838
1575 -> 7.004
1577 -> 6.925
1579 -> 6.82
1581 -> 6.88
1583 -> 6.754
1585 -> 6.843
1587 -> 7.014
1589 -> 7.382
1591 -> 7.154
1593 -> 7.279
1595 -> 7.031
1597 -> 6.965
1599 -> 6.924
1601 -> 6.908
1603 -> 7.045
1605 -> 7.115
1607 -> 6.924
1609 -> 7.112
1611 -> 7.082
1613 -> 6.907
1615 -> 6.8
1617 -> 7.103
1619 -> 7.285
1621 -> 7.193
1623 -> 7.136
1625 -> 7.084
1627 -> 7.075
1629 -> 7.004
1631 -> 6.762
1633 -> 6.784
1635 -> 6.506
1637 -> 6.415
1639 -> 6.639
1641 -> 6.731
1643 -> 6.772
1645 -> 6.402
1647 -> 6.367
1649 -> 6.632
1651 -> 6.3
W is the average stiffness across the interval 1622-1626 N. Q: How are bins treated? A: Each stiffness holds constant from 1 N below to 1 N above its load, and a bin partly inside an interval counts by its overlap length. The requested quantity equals 7.11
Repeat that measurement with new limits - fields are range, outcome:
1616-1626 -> 7.16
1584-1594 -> 7.13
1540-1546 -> 5.52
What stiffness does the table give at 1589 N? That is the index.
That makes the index 7.382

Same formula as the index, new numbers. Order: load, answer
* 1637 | 6.415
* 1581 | 6.88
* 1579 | 6.82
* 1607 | 6.924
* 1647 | 6.367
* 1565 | 5.677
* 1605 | 7.115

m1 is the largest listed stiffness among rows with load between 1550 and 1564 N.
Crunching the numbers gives 5.057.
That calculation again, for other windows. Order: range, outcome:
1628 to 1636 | 7.004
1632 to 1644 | 6.784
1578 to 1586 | 6.88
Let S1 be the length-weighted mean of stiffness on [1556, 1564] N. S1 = 4.38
